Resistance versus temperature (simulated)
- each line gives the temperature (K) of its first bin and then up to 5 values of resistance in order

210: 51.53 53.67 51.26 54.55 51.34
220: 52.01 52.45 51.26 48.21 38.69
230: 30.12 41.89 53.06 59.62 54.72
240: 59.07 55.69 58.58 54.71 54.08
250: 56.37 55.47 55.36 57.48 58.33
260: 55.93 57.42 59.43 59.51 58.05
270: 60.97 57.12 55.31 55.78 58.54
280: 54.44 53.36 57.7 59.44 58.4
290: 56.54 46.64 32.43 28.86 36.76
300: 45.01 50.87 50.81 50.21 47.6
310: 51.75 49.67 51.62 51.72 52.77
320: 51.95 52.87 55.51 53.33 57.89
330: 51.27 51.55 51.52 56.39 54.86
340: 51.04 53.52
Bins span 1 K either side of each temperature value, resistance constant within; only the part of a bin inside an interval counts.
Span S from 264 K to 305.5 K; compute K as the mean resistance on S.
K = 52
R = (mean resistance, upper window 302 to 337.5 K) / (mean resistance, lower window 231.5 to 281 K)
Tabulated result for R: 0.9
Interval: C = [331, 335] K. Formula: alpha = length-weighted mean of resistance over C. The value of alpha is 51.5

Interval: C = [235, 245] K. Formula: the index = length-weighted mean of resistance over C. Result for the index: 57.5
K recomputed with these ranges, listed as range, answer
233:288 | 56.9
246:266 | 56.7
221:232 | 43.9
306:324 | 51.4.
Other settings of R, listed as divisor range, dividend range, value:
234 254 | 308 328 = 0.93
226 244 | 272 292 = 1.13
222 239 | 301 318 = 1.07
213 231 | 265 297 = 1.12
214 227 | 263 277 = 1.12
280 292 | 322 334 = 0.96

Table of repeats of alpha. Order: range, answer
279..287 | 56.2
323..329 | 55.6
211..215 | 52.5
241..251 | 55.9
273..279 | 56.5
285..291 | 58.1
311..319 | 51.4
